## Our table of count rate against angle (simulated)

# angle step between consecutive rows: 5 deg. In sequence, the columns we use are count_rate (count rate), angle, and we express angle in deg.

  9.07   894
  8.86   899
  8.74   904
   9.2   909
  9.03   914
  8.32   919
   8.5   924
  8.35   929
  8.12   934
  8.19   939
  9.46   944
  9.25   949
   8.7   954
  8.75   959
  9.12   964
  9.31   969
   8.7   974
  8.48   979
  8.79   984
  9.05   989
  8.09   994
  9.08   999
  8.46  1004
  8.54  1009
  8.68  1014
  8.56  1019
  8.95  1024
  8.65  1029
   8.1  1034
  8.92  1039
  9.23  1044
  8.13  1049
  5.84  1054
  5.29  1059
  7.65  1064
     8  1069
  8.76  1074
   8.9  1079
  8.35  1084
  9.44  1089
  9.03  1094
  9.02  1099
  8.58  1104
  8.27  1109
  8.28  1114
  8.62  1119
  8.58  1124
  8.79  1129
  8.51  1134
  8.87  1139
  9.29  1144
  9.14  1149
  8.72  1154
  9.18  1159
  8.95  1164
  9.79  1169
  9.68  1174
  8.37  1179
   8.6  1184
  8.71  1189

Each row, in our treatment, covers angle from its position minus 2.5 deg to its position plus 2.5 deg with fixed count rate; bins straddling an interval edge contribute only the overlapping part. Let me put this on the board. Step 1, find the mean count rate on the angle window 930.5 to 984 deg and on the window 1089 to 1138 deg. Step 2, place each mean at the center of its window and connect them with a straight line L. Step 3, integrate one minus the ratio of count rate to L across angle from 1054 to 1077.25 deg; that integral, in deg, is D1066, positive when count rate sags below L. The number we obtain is 3.8 deg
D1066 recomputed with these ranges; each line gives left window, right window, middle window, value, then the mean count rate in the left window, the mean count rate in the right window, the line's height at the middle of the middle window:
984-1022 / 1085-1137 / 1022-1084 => 4.54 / 8.65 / 8.7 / 8.68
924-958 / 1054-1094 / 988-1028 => -1.64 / 8.67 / 7.98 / 8.32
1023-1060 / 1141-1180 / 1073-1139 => -0.80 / 7.95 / 9.17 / 8.61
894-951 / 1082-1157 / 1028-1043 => 0.25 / 8.74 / 8.77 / 8.76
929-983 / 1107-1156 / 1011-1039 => 0.45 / 8.79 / 8.71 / 8.76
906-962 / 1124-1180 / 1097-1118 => 1.01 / 8.72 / 9.02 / 8.96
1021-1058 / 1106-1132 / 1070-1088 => -0.76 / 8.14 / 8.51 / 8.33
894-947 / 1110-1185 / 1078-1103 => -0.26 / 8.7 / 8.88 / 8.84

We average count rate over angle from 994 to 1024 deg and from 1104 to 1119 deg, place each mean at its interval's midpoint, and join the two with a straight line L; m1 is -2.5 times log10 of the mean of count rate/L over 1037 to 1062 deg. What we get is 0.15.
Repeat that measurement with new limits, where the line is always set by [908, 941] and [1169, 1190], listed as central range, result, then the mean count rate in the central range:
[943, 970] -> -0.06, 9.07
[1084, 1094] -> -0.03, 9.06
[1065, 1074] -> 0.08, 8.15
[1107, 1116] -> 0.07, 8.27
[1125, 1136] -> 0.03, 8.65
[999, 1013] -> 0.00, 8.62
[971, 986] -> -0.01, 8.67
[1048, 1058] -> 0.31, 6.56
